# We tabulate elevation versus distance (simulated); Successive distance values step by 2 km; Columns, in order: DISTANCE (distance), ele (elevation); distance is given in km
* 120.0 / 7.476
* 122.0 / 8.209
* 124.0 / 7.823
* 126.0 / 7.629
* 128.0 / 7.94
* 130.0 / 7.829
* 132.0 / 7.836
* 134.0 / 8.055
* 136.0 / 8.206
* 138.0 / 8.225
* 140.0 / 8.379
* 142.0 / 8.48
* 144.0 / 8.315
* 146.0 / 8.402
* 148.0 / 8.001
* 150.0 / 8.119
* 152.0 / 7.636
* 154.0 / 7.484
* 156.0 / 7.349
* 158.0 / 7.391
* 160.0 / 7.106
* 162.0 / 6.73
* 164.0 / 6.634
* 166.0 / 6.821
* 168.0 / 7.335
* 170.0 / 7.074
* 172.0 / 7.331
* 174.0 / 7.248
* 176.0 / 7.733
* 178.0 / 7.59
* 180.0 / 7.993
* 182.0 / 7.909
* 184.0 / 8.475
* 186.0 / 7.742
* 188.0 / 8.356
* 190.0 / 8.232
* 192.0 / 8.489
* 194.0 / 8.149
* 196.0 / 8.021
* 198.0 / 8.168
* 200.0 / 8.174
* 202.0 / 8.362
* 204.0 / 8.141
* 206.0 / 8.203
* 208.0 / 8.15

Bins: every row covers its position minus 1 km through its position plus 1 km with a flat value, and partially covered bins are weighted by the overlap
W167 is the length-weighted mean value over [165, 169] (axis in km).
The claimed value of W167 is 7.08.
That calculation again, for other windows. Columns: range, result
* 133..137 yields 8.13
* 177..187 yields 7.94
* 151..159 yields 7.46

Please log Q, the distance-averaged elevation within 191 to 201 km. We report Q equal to 8.2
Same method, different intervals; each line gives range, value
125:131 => 7.8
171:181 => 7.58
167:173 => 7.25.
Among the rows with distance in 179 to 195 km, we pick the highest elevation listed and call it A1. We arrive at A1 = 8.489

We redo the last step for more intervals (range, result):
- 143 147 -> 8.402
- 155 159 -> 7.391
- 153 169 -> 7.484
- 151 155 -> 7.636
